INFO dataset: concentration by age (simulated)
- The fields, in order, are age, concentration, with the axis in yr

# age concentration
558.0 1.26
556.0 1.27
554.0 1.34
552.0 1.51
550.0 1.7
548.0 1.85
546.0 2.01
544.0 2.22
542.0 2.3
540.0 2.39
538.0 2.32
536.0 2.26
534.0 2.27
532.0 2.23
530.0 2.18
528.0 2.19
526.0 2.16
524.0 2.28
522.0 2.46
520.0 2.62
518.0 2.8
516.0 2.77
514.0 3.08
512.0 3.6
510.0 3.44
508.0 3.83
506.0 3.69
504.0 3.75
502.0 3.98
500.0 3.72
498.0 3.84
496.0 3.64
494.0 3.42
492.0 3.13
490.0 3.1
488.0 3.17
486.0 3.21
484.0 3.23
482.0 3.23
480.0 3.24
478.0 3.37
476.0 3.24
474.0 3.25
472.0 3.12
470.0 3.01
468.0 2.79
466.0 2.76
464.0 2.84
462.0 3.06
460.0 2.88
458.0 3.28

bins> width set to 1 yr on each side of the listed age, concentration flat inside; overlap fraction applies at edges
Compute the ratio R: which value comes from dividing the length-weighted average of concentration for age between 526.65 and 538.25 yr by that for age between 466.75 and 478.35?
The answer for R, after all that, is 0.7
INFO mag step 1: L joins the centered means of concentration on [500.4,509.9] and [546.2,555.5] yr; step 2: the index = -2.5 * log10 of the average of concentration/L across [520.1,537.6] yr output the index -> 0.161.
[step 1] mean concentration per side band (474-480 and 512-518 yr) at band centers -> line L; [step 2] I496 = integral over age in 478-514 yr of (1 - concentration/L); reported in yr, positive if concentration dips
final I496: -3.7 yr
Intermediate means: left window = 3.29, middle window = 3.47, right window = 3.02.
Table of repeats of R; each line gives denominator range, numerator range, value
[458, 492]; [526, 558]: 0.64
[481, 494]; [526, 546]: 0.70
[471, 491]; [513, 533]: 0.77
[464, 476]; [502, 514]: 1.22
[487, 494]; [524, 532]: 0.69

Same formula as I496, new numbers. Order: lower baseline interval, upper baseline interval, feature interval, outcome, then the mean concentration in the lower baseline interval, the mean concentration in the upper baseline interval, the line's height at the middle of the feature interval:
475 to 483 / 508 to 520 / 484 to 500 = -0.7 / 3.27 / 3.15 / 3.23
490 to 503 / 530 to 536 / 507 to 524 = -0.8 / 3.58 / 2.24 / 2.88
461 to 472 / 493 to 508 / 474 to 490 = 0.2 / 2.91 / 3.73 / 3.28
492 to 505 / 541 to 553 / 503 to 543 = 1.1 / 3.68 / 1.93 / 2.8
